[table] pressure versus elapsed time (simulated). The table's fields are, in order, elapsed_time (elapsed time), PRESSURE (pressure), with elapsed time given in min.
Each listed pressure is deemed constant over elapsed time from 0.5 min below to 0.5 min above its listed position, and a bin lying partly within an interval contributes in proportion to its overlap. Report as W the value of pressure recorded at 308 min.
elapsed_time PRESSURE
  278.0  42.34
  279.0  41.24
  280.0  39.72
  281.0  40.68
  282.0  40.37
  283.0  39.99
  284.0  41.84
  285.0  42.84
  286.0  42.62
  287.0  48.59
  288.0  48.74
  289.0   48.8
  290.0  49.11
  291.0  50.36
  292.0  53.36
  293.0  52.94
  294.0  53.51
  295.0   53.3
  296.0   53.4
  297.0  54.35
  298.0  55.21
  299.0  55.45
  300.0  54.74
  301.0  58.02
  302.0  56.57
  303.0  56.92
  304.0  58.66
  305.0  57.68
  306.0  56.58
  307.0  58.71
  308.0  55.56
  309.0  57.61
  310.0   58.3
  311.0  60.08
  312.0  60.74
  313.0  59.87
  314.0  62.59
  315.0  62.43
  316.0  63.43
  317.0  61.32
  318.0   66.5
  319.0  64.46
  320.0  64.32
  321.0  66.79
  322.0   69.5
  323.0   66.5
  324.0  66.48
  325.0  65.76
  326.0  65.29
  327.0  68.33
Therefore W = 55.56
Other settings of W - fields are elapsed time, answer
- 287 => 48.59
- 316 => 63.43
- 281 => 40.68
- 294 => 53.51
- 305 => 57.68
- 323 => 66.5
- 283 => 39.99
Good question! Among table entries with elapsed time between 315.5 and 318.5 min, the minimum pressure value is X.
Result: 61.32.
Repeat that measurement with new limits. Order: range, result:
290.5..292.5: 50.36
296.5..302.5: 54.35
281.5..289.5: 39.99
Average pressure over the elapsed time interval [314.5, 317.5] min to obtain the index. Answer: 62.4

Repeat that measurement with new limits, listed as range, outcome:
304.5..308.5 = 57.1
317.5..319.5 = 65.5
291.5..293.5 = 53.1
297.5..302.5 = 56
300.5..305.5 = 57.6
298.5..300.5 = 55.1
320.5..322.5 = 68.1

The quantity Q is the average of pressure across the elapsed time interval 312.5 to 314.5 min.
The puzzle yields 61.2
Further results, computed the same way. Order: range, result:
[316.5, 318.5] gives 63.9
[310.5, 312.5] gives 60.4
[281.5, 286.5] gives 41.5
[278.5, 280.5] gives 40.5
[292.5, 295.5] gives 53.2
